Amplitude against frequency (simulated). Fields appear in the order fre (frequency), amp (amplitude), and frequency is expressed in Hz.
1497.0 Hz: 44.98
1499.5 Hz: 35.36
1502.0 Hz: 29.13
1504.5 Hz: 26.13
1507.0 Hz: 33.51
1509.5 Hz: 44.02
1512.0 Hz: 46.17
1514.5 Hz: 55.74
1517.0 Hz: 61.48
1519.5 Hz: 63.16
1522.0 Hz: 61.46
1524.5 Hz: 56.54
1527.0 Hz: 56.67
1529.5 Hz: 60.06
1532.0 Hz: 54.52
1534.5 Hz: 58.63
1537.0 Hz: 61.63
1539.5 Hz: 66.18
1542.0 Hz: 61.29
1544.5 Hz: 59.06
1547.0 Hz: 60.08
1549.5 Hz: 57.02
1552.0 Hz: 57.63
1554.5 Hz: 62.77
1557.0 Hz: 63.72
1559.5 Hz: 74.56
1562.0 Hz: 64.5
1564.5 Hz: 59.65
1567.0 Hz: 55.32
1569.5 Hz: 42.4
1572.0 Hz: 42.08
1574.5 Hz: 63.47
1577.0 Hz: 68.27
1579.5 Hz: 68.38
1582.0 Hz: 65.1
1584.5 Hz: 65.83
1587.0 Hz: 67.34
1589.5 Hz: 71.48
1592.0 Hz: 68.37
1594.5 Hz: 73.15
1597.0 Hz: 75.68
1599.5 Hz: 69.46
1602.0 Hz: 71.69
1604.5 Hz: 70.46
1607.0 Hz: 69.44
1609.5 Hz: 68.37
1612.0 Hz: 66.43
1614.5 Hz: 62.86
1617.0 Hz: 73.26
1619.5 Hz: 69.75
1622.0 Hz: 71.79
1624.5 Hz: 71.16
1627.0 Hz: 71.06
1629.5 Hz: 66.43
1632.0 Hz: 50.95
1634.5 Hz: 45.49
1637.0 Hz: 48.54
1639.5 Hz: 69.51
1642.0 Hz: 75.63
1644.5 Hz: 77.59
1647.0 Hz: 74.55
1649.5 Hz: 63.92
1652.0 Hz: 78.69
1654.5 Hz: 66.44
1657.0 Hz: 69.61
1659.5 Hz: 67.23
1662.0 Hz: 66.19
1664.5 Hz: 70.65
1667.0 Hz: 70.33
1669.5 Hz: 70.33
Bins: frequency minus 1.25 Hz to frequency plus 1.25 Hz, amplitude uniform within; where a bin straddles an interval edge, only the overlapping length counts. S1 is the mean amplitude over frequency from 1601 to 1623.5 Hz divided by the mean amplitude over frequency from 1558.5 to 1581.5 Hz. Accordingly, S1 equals 1.16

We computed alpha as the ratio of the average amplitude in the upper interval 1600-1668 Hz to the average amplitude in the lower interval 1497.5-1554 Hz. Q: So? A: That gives 1.3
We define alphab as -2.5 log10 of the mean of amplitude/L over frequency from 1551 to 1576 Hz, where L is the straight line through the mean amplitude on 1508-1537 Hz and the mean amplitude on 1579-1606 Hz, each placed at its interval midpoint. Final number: 0.09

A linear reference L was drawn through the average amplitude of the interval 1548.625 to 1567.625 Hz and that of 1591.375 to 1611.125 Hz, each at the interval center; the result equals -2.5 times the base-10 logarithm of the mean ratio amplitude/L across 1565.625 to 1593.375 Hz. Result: 0.08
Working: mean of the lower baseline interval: 62.2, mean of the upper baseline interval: 70.8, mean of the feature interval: 61.7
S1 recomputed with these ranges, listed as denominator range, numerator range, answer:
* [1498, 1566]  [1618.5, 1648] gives 1.20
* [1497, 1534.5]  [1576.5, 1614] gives 1.41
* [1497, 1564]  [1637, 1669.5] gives 1.27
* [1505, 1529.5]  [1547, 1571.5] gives 1.12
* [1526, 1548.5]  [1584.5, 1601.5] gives 1.18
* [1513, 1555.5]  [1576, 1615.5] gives 1.16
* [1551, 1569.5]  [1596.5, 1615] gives 1.13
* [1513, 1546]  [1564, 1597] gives 1.06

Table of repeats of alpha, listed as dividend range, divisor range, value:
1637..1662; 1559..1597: 1.10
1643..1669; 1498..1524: 1.54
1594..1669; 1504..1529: 1.32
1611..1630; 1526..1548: 1.16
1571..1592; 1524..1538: 1.11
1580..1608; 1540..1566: 1.12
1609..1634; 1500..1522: 1.46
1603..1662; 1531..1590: 1.10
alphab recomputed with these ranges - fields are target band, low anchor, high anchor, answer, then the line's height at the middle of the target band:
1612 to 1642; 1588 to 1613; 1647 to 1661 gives 0.09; 70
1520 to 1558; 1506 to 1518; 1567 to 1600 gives -0.11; 54.3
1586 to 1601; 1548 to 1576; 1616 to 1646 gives -0.15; 61.9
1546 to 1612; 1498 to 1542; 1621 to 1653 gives -0.10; 59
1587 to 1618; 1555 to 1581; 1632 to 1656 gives -0.12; 62.9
